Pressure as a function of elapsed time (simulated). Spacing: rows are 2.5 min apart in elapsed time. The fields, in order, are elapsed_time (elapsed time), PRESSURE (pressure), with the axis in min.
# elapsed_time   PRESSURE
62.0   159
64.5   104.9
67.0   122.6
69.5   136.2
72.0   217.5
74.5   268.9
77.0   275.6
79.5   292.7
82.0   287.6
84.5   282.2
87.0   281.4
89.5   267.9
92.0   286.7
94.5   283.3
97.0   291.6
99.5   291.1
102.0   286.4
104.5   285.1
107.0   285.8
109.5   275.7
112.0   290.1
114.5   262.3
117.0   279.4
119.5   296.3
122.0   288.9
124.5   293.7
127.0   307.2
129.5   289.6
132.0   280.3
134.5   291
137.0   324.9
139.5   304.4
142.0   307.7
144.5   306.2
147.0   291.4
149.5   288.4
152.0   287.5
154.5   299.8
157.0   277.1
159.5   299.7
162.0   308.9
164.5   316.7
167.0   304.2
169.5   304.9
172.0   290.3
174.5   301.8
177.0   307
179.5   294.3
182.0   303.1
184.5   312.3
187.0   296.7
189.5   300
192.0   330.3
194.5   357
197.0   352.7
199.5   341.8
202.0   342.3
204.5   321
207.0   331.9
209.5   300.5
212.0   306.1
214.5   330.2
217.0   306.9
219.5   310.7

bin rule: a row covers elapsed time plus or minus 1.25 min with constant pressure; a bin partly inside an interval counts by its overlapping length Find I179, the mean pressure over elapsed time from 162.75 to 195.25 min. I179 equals 308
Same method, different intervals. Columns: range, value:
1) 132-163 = 298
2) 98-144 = 291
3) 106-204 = 303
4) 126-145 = 301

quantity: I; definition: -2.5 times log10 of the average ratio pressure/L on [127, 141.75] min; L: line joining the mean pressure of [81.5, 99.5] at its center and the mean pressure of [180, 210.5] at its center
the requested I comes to 0.00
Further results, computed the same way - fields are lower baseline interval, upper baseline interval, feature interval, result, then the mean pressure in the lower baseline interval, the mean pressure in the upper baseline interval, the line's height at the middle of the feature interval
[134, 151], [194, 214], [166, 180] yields 0.06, 302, 331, 316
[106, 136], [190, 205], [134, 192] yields 0.05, 287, 340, 316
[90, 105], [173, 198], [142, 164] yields 0.03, 287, 315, 304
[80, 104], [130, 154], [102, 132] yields 0.02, 285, 298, 291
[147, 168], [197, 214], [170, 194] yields 0.02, 297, 326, 312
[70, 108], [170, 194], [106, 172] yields -0.01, 276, 306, 292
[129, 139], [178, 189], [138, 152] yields 0.00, 298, 302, 298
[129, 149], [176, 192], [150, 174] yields 0.01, 299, 304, 302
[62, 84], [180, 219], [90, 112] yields -0.20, 213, 321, 237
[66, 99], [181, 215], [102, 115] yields -0.04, 255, 323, 271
